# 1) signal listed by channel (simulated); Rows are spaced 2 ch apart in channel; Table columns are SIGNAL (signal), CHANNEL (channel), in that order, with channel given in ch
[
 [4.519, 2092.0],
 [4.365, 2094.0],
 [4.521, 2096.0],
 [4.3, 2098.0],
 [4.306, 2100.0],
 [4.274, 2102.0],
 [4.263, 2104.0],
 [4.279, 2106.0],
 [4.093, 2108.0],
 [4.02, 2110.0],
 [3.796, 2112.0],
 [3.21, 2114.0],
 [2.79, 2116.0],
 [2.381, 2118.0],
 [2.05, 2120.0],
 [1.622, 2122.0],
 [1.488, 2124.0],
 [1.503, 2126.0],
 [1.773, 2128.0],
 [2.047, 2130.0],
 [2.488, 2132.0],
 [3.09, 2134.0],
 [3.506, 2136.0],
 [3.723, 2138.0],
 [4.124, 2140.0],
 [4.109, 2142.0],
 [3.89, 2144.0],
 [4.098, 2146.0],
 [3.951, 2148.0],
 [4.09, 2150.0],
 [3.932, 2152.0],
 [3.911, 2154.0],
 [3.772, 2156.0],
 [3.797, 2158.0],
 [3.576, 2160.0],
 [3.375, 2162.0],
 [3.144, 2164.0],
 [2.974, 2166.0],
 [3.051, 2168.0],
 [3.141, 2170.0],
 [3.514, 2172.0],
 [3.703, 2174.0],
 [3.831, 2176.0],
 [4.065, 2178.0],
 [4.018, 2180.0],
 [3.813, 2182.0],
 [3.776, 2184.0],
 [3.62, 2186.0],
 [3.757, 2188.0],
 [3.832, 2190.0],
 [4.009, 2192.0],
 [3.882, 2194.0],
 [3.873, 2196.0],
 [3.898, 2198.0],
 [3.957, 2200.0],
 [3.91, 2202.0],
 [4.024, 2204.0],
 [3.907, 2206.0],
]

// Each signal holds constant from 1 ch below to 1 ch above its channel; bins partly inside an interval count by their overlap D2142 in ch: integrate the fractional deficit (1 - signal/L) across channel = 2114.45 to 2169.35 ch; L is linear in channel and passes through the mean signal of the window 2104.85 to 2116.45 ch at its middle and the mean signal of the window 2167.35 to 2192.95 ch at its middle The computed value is 9.0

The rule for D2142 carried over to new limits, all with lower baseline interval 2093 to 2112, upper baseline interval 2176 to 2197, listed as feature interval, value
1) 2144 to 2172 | 2.71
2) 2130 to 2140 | 2.24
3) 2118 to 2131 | 7.37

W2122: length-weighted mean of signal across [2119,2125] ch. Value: 1.72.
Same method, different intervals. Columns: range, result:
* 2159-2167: 3.27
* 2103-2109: 4.21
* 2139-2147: 4.06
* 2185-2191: 3.74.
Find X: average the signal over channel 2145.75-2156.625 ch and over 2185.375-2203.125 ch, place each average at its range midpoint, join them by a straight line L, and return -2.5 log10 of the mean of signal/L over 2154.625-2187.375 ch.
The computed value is 0.10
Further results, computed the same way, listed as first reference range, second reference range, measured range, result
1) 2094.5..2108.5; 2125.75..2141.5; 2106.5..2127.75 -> 0.34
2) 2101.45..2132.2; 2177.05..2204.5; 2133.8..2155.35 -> -0.19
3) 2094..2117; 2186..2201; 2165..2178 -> 0.14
